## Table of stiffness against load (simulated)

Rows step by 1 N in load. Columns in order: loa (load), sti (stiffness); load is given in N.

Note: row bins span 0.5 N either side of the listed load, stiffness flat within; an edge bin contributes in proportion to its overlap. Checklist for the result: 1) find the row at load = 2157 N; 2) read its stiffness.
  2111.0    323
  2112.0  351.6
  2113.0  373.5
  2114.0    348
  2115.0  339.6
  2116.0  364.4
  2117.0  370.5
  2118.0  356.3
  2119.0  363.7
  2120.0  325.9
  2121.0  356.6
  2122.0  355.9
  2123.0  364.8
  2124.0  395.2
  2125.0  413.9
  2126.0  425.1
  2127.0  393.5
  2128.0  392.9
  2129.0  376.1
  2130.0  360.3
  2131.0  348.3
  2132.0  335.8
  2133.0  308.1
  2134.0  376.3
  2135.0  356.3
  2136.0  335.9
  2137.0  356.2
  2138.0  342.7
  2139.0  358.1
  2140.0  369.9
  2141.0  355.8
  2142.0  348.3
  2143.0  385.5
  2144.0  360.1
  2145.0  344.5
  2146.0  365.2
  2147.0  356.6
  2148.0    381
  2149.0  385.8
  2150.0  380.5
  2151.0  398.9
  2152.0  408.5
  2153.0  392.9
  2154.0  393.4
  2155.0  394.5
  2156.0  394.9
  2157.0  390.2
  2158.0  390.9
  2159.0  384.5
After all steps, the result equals 390.2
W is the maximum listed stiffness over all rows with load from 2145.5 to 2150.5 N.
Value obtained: 385.8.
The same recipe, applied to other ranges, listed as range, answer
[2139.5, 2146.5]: 385.5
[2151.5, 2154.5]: 408.5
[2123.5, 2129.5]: 425.1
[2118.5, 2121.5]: 363.7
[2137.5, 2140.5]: 369.9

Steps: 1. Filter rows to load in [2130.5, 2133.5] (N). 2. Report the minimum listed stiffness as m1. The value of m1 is 308.1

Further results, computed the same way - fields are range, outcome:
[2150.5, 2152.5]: 398.9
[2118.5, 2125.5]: 325.9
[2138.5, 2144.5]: 348.3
